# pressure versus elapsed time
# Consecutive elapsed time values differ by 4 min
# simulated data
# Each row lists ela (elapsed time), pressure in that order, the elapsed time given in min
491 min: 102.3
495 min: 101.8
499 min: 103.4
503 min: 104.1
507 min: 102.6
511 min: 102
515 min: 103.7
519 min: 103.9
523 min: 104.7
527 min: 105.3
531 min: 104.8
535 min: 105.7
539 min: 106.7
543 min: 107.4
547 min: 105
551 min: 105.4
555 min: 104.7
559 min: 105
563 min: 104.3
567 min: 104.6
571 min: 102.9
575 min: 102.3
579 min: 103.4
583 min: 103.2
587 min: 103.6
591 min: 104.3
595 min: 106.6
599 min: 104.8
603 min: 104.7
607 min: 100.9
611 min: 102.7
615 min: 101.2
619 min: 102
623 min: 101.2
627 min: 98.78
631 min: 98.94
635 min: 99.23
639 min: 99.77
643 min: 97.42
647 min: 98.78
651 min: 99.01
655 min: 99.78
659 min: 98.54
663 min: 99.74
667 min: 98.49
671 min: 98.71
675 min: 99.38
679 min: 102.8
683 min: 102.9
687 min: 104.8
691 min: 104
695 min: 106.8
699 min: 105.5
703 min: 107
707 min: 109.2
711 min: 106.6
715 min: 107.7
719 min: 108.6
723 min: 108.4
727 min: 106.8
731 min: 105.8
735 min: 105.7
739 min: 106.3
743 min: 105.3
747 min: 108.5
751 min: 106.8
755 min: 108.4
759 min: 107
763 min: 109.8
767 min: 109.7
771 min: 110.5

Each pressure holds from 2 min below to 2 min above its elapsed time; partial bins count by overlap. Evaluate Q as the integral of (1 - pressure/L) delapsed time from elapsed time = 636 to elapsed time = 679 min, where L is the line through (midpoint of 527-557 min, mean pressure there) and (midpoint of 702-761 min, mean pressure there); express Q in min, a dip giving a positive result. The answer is 3.0 min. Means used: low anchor 106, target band 99.1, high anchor 107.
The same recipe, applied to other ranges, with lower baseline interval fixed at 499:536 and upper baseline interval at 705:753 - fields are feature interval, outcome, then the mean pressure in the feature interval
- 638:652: 1.0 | 98.7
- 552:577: 0.2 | 104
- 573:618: 0.8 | 103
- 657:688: 1.7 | 101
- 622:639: 1.0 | 99.5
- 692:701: 0.1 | 106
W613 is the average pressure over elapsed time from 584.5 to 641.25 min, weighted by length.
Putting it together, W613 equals 102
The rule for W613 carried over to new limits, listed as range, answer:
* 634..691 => 100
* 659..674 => 98.9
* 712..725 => 108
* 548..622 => 104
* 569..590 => 103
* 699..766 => 107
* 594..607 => 105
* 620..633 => 99.8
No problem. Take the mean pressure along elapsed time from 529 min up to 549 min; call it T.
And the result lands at 106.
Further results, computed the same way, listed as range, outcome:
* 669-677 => 99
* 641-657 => 98.7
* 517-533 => 105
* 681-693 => 104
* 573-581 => 103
